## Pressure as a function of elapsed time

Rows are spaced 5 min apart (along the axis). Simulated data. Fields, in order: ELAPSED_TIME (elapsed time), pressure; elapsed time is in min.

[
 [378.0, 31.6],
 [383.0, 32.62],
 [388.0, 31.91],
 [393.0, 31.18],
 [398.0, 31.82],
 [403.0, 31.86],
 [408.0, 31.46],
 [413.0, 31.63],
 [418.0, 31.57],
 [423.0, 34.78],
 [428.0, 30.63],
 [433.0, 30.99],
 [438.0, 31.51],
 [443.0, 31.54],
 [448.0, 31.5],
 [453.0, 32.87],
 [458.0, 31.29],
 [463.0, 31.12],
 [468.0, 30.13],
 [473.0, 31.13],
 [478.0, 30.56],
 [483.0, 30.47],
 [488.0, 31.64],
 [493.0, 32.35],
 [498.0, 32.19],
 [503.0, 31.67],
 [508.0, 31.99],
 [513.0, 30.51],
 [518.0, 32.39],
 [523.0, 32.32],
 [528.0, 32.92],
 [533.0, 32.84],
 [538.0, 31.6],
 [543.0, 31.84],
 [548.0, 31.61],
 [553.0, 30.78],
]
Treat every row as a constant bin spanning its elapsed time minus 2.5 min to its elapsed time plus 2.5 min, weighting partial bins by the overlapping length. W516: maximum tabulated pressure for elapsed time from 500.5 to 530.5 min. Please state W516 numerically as 32.92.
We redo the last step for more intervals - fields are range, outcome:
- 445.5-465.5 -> 32.87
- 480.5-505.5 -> 32.35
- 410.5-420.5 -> 31.63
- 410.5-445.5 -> 34.78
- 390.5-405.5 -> 31.86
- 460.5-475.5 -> 31.13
